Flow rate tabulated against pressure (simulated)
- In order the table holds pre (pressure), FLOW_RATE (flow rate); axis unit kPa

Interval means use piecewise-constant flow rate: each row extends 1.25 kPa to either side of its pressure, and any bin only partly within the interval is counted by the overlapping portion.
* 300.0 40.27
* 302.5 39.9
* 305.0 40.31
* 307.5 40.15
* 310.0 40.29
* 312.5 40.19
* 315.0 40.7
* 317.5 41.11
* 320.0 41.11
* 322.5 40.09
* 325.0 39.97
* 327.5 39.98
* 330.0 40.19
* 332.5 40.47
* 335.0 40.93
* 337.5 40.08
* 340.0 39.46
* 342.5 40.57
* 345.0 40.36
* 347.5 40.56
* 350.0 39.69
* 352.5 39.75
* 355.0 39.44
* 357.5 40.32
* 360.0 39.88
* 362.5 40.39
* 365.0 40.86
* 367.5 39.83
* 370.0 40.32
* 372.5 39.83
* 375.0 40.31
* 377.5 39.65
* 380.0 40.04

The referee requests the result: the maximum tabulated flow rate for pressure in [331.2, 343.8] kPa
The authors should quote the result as 40.93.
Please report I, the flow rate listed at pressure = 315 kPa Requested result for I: 40.7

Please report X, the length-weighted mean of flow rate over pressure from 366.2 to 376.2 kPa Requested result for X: 40.1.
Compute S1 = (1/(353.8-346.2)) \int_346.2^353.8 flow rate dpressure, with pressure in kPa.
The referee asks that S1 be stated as 40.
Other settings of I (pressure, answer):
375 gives 40.31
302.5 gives 39.9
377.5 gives 39.65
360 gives 39.88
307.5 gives 40.15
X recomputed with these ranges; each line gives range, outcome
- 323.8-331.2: 40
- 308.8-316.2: 40.4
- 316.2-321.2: 41.1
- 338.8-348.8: 40.2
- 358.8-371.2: 40.3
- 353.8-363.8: 40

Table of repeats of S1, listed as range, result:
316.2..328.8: 40.5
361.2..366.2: 40.6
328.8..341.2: 40.2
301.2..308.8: 40.1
